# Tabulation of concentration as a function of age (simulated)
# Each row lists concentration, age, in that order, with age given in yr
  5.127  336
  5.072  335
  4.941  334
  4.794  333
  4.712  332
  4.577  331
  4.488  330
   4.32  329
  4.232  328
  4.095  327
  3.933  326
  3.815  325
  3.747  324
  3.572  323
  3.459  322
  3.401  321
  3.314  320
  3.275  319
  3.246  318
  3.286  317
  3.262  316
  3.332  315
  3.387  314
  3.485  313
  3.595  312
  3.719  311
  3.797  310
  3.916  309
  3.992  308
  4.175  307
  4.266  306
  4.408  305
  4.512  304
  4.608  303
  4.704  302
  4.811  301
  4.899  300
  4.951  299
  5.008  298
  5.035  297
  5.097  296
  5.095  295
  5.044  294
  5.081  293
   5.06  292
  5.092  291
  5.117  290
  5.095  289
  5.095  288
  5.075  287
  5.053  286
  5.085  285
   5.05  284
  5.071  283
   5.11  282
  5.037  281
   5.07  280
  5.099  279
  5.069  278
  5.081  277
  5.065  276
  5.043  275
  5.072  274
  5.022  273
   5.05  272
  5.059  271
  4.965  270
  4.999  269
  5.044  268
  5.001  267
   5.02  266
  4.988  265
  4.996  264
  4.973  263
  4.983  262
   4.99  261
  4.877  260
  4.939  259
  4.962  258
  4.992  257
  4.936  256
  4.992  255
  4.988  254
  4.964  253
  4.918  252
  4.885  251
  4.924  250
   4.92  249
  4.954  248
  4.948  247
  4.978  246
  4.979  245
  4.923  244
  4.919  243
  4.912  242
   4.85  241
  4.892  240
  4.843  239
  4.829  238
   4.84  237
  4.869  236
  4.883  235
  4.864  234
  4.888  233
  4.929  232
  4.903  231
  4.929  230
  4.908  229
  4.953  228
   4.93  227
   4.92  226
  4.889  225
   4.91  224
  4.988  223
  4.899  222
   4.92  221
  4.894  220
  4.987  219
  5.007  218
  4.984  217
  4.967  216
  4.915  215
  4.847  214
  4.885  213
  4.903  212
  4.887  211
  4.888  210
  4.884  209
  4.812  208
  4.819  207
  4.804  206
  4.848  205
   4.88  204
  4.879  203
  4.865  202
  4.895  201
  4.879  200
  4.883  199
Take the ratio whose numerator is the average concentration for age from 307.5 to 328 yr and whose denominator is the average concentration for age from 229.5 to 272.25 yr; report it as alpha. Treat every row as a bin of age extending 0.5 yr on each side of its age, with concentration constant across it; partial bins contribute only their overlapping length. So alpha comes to 0.73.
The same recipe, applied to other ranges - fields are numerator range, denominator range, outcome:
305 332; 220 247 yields 0.77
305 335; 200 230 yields 0.79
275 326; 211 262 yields 0.90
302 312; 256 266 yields 0.84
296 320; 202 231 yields 0.83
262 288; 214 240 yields 1.03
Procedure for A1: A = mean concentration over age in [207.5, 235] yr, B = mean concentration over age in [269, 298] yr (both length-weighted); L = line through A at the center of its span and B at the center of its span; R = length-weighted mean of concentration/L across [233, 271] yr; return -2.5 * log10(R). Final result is 0.01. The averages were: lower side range 4.91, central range 4.94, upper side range 5.07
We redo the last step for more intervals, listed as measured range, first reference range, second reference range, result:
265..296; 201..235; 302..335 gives -0.17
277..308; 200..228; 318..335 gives -0.14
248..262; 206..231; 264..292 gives 0.01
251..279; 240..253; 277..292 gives 0.00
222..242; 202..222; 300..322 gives -0.05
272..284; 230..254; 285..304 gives -0.02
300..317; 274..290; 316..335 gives 0.11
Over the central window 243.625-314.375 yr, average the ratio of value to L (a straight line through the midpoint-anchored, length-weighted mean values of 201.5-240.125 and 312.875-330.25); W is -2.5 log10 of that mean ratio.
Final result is -0.162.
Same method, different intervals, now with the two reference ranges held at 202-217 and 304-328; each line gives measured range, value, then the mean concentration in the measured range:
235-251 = -0.092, 4.9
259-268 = -0.164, 4.98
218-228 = -0.046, 4.93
